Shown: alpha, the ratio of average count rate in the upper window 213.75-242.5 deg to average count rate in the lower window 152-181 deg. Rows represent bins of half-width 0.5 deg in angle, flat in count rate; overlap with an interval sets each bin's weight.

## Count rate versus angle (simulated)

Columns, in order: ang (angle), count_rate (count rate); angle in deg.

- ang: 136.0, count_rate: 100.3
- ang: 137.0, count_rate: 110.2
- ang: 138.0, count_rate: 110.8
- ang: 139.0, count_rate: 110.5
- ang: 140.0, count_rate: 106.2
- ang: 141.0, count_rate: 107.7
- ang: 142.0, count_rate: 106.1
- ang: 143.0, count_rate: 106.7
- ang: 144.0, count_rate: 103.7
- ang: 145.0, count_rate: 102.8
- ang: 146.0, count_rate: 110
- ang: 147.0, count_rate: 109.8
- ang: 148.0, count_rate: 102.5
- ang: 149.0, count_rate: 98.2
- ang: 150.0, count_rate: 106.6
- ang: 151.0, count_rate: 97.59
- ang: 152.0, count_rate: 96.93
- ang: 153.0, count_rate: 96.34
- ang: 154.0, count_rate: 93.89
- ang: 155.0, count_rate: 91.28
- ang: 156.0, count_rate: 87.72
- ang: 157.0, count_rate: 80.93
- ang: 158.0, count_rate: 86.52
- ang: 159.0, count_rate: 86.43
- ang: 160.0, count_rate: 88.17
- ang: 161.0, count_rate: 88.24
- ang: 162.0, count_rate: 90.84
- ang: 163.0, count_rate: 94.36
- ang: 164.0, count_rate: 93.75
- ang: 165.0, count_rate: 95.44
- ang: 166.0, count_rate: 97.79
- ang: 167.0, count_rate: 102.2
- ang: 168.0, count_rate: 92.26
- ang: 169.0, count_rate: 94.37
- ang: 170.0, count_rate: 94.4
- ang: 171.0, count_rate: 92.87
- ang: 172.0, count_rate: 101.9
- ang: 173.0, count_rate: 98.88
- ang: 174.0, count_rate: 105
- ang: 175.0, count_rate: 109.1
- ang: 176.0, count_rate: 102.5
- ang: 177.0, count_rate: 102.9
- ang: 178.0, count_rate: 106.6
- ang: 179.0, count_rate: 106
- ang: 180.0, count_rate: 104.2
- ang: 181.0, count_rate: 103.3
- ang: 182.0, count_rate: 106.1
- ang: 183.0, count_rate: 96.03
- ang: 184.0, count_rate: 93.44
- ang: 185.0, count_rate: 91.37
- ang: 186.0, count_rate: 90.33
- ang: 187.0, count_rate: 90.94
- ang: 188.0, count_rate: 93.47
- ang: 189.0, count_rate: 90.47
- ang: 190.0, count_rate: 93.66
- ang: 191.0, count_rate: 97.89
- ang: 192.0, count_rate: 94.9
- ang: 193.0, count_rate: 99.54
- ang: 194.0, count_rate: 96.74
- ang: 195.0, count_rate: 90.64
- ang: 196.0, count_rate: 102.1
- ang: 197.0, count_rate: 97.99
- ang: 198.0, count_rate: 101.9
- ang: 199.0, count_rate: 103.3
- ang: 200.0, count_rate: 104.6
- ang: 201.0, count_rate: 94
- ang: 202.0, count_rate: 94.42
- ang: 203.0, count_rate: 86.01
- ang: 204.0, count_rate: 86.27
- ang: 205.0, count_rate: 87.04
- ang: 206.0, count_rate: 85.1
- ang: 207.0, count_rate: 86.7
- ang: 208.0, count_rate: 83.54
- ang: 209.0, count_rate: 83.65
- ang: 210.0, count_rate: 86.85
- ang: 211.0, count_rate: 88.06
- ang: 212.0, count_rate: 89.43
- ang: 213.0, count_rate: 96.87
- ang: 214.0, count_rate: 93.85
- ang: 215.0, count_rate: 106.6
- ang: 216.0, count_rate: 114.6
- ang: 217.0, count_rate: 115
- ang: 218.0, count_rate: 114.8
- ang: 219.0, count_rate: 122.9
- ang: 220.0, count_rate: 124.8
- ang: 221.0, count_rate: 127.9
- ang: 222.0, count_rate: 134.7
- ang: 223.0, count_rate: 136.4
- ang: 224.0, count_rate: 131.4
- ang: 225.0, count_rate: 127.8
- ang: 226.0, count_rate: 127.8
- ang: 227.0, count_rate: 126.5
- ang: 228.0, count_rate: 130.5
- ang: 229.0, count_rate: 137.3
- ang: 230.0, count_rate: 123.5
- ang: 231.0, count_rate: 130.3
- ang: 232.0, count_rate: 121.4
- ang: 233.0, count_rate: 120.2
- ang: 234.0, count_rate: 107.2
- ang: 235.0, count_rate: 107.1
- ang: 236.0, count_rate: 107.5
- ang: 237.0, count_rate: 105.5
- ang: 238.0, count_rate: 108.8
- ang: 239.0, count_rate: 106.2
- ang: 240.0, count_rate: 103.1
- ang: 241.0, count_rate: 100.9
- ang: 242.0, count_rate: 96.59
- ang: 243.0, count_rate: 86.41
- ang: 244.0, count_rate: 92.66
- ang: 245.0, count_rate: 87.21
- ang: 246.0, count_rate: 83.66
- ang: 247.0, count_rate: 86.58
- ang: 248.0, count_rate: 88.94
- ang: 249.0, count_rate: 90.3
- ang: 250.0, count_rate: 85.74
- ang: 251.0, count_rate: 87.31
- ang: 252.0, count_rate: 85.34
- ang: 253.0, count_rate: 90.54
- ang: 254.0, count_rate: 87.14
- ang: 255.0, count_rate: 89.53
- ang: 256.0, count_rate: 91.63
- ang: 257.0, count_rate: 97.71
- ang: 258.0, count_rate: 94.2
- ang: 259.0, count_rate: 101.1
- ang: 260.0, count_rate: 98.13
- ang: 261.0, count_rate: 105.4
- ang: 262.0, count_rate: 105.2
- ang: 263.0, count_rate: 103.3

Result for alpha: 1.2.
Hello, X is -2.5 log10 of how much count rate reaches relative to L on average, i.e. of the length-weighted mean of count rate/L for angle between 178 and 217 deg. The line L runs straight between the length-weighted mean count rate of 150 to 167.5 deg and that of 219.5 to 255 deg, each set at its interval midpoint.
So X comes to 0.05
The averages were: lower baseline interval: 92.7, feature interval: 95.5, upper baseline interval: 108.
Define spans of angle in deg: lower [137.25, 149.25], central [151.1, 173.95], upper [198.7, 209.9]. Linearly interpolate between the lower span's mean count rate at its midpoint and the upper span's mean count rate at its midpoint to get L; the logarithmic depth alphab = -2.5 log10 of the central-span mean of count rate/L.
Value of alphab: 0.09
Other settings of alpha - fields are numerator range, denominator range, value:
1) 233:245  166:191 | 1.04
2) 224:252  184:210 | 1.15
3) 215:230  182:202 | 1.31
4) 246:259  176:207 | 0.93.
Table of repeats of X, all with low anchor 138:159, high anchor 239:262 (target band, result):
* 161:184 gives -0.01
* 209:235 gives -0.22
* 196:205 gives 0.01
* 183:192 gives 0.05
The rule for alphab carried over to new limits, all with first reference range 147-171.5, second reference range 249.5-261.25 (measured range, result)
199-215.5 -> 0.02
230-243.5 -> -0.17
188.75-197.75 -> -0.03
